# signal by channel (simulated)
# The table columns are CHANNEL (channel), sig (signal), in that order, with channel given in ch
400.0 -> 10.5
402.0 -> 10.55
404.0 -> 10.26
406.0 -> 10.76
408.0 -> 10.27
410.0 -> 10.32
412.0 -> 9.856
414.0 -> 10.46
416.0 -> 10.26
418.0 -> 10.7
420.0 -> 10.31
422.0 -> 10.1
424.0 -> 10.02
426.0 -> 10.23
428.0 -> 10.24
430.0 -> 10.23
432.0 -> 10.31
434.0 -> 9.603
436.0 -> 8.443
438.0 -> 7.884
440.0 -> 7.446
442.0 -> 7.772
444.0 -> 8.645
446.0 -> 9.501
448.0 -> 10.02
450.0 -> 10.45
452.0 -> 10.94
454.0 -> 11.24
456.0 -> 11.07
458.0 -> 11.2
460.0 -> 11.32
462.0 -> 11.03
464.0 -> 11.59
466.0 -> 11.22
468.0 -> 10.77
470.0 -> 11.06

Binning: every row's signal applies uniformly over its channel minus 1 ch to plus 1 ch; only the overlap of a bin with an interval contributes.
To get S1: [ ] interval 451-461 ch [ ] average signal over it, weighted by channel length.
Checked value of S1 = 11.2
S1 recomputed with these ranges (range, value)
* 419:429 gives 10.2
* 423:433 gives 10.2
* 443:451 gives 9.65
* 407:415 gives 10.2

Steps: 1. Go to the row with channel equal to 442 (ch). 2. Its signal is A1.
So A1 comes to 7.772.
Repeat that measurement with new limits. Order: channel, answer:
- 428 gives 10.24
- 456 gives 11.07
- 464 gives 11.59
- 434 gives 9.603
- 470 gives 11.06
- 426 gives 10.23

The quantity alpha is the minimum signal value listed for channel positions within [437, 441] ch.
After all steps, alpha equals 7.446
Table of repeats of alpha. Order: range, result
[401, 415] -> 9.856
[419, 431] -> 10.02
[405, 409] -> 10.27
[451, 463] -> 10.94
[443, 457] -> 8.645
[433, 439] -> 7.884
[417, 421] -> 10.31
